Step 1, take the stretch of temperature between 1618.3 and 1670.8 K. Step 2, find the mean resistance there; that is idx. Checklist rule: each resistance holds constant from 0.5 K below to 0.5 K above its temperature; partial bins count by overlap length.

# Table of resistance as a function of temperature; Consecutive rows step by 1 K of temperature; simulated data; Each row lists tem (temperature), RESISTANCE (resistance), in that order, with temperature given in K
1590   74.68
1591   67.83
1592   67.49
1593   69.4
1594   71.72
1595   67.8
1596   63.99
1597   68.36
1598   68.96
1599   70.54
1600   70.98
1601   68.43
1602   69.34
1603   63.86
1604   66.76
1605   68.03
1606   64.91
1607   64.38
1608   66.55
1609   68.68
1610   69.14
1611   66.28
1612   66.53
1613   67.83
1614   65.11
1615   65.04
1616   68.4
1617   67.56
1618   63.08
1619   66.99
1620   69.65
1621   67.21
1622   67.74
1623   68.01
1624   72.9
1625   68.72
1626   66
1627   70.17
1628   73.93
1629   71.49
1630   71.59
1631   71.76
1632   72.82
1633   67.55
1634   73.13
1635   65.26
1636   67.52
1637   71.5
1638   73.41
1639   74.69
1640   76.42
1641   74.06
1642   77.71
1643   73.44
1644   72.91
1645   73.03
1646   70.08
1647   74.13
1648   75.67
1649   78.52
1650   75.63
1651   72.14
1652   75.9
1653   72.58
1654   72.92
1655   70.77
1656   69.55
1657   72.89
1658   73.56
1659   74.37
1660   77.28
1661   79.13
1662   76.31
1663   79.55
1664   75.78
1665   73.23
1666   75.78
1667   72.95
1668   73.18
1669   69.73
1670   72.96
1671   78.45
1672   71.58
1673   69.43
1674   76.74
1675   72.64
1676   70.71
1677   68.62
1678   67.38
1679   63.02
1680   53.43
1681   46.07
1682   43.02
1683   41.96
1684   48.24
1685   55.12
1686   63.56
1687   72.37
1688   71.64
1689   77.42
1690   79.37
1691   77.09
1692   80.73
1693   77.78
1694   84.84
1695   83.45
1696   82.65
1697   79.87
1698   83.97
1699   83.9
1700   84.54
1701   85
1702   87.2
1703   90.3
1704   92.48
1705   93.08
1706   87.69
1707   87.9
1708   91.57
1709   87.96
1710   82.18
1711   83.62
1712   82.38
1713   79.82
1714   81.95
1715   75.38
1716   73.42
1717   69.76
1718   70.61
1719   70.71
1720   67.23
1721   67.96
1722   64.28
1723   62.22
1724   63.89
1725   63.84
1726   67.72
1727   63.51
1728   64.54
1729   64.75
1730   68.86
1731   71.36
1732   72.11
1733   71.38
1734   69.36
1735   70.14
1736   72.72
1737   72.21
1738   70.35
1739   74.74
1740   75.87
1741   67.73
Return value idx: 72.6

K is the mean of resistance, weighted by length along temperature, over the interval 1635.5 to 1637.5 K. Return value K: 69.5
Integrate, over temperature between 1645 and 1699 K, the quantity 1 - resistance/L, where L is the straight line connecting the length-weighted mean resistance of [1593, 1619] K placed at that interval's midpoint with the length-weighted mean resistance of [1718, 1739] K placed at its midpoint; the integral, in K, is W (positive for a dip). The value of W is -3.2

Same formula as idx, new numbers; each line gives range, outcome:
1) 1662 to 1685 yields 66.5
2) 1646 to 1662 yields 74.3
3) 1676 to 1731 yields 73.3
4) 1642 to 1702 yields 72.5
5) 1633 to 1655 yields 73.2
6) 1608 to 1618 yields 66.9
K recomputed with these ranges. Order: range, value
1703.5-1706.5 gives 91.1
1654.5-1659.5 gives 72.2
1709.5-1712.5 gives 82.7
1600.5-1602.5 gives 68.9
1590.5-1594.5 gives 69.1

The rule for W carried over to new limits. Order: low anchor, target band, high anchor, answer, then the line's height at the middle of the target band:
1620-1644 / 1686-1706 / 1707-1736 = -2.78 K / 72.1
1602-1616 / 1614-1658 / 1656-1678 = -0.80 K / 69.9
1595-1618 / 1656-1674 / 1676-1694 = -2.50 K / 65.3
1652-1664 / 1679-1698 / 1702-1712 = 3.49 K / 83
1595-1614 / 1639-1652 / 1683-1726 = -0.60 K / 71.2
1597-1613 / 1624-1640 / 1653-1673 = -0.07 K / 70.6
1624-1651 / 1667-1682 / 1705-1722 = 1.58 K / 75.5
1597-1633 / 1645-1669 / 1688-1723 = -0.13 K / 73.9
